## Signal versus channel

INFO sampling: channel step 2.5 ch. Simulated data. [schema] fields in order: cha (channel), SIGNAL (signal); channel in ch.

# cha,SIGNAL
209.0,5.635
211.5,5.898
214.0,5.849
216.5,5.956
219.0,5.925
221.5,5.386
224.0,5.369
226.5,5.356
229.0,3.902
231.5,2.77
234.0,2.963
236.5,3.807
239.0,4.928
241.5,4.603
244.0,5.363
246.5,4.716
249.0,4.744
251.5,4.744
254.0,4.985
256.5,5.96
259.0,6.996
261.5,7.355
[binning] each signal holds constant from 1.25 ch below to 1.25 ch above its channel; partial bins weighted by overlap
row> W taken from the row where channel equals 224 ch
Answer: 5.369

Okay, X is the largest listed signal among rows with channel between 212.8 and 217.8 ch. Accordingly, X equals 5.956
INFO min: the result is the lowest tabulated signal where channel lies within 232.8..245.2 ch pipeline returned 2.963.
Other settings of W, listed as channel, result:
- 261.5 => 7.355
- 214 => 5.849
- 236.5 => 3.807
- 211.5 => 5.898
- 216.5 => 5.956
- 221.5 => 5.386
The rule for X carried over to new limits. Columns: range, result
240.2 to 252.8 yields 5.363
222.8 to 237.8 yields 5.369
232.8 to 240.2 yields 4.928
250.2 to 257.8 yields 5.96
